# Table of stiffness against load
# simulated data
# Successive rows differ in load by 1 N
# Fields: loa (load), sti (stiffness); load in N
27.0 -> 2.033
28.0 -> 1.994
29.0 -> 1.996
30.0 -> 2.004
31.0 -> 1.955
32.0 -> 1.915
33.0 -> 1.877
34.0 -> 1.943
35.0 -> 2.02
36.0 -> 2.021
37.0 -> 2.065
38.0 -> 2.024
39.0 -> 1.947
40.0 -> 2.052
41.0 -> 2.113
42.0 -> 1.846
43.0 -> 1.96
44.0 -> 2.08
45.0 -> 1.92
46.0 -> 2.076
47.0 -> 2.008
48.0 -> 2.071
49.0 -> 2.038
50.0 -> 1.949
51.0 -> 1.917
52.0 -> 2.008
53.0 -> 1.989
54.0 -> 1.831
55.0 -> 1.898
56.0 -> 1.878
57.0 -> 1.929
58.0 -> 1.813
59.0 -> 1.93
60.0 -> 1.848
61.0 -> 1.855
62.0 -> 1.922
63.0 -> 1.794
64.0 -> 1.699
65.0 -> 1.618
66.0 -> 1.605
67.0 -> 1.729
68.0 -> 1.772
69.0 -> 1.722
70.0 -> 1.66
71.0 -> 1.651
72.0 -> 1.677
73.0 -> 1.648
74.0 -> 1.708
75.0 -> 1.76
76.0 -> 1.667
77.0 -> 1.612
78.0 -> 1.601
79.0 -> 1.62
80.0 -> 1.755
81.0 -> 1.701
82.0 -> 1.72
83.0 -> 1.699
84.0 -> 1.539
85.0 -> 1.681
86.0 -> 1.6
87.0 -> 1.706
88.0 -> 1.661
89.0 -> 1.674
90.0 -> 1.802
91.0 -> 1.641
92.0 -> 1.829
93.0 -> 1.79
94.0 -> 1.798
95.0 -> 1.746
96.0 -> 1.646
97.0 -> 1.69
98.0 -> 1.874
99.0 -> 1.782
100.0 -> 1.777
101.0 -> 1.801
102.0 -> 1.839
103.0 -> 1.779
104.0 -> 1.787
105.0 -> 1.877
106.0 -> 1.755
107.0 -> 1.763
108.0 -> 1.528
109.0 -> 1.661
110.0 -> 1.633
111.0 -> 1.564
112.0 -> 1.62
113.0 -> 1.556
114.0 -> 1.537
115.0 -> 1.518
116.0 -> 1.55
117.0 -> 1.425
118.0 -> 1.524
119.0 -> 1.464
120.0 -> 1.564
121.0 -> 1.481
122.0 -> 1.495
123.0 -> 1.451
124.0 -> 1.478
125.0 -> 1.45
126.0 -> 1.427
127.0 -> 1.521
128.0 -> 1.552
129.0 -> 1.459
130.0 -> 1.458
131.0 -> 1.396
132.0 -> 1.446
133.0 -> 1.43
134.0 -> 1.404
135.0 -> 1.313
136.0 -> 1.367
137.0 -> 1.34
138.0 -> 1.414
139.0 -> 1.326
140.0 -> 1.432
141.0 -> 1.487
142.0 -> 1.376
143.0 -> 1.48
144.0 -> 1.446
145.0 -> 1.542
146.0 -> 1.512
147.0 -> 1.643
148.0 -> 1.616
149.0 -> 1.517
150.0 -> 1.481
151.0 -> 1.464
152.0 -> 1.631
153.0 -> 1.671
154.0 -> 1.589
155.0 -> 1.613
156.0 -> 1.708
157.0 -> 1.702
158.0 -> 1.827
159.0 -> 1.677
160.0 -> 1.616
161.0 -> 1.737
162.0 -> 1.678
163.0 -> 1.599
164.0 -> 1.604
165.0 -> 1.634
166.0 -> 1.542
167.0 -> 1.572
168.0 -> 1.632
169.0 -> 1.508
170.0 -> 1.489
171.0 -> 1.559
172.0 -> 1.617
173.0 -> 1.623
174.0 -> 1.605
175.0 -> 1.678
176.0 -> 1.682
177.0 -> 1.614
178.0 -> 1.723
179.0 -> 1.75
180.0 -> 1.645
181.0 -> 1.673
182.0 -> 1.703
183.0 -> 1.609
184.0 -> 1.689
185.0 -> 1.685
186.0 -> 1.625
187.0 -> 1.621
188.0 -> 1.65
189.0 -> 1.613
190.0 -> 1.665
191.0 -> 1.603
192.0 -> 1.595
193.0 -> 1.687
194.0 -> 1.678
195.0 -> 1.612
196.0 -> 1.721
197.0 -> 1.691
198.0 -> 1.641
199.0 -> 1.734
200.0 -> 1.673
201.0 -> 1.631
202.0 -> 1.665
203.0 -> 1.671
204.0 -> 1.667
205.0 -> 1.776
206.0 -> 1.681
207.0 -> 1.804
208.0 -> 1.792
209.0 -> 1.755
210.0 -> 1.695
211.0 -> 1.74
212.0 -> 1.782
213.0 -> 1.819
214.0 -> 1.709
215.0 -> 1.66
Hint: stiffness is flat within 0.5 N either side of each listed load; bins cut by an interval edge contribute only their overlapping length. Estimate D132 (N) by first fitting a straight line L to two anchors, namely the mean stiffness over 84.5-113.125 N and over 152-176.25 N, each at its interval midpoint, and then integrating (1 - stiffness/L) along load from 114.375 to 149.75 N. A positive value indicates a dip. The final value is 4.4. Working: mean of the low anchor 1.72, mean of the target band 1.47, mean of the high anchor 1.63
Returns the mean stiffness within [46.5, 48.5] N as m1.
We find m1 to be 2.04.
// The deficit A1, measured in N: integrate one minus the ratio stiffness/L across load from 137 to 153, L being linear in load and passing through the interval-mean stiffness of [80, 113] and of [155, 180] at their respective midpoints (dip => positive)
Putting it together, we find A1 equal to 1.7 N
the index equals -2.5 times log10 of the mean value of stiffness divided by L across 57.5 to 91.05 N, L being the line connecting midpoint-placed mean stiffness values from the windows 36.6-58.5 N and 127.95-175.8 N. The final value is 0.093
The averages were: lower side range 1.97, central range 1.71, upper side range 1.54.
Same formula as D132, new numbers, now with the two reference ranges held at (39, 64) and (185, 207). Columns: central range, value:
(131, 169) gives 4.6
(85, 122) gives 3.5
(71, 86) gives 1.8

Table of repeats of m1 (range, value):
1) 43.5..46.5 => 2.03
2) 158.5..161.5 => 1.68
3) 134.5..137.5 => 1.34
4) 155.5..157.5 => 1.71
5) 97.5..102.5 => 1.81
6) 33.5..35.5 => 1.98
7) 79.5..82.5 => 1.73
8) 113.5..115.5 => 1.53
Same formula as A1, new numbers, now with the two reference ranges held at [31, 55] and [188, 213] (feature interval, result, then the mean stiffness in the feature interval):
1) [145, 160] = 1.39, 1.62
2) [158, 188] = 1.81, 1.64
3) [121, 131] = 1.95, 1.47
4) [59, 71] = 1.18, 1.75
